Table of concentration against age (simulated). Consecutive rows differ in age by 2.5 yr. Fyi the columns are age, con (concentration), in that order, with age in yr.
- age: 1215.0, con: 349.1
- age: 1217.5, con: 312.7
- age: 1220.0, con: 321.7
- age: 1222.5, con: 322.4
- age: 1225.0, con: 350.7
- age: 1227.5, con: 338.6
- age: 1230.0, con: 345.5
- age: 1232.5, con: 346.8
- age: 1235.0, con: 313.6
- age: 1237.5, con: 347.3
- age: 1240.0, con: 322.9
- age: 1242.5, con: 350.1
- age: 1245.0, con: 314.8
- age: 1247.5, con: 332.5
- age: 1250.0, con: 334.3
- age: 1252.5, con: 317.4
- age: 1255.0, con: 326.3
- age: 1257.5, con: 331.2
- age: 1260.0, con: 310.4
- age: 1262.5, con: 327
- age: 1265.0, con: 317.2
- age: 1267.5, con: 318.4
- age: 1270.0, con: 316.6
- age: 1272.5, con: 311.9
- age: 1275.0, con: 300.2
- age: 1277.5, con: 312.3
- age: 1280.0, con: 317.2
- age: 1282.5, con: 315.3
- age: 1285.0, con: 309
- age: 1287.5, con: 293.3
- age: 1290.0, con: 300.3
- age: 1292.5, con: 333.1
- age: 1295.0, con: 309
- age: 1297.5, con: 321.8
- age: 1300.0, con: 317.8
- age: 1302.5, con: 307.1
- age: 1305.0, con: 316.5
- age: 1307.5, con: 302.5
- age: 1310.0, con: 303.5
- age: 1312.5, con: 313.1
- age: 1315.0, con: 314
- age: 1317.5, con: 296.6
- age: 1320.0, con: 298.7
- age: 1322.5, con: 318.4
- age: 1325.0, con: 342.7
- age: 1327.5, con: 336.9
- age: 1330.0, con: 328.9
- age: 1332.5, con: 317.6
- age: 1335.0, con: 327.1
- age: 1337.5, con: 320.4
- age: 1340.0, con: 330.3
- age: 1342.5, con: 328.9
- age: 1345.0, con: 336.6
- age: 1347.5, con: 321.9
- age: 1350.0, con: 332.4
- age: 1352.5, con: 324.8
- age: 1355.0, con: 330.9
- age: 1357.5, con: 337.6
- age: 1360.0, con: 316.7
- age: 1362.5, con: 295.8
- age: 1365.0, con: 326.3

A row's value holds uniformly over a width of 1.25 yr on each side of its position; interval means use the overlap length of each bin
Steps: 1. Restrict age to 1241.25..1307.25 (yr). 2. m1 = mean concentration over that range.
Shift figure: 318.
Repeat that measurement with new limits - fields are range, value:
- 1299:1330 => 315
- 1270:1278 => 309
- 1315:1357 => 324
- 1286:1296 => 309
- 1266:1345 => 316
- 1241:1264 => 327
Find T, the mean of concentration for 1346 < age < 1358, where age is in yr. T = 329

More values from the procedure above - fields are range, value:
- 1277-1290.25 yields 308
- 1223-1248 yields 336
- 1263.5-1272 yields 317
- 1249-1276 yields 319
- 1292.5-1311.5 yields 313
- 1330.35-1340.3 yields 324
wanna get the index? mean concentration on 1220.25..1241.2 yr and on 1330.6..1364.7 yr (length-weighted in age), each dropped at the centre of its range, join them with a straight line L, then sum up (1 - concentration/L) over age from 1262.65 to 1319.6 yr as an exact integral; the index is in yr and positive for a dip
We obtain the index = 3.2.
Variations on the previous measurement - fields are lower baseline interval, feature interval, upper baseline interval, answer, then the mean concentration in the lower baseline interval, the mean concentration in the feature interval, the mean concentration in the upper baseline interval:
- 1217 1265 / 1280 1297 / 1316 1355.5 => 0.8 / 330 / 311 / 324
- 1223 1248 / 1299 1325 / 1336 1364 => 1.5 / 336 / 310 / 325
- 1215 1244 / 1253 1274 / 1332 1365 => 0.8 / 334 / 320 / 325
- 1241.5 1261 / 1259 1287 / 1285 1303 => 0.5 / 327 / 314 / 312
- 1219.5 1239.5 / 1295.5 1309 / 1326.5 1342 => 0.7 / 336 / 313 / 327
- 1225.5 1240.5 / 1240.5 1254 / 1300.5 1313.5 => 0.1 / 337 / 329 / 309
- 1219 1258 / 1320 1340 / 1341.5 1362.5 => 0.1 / 332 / 326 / 327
